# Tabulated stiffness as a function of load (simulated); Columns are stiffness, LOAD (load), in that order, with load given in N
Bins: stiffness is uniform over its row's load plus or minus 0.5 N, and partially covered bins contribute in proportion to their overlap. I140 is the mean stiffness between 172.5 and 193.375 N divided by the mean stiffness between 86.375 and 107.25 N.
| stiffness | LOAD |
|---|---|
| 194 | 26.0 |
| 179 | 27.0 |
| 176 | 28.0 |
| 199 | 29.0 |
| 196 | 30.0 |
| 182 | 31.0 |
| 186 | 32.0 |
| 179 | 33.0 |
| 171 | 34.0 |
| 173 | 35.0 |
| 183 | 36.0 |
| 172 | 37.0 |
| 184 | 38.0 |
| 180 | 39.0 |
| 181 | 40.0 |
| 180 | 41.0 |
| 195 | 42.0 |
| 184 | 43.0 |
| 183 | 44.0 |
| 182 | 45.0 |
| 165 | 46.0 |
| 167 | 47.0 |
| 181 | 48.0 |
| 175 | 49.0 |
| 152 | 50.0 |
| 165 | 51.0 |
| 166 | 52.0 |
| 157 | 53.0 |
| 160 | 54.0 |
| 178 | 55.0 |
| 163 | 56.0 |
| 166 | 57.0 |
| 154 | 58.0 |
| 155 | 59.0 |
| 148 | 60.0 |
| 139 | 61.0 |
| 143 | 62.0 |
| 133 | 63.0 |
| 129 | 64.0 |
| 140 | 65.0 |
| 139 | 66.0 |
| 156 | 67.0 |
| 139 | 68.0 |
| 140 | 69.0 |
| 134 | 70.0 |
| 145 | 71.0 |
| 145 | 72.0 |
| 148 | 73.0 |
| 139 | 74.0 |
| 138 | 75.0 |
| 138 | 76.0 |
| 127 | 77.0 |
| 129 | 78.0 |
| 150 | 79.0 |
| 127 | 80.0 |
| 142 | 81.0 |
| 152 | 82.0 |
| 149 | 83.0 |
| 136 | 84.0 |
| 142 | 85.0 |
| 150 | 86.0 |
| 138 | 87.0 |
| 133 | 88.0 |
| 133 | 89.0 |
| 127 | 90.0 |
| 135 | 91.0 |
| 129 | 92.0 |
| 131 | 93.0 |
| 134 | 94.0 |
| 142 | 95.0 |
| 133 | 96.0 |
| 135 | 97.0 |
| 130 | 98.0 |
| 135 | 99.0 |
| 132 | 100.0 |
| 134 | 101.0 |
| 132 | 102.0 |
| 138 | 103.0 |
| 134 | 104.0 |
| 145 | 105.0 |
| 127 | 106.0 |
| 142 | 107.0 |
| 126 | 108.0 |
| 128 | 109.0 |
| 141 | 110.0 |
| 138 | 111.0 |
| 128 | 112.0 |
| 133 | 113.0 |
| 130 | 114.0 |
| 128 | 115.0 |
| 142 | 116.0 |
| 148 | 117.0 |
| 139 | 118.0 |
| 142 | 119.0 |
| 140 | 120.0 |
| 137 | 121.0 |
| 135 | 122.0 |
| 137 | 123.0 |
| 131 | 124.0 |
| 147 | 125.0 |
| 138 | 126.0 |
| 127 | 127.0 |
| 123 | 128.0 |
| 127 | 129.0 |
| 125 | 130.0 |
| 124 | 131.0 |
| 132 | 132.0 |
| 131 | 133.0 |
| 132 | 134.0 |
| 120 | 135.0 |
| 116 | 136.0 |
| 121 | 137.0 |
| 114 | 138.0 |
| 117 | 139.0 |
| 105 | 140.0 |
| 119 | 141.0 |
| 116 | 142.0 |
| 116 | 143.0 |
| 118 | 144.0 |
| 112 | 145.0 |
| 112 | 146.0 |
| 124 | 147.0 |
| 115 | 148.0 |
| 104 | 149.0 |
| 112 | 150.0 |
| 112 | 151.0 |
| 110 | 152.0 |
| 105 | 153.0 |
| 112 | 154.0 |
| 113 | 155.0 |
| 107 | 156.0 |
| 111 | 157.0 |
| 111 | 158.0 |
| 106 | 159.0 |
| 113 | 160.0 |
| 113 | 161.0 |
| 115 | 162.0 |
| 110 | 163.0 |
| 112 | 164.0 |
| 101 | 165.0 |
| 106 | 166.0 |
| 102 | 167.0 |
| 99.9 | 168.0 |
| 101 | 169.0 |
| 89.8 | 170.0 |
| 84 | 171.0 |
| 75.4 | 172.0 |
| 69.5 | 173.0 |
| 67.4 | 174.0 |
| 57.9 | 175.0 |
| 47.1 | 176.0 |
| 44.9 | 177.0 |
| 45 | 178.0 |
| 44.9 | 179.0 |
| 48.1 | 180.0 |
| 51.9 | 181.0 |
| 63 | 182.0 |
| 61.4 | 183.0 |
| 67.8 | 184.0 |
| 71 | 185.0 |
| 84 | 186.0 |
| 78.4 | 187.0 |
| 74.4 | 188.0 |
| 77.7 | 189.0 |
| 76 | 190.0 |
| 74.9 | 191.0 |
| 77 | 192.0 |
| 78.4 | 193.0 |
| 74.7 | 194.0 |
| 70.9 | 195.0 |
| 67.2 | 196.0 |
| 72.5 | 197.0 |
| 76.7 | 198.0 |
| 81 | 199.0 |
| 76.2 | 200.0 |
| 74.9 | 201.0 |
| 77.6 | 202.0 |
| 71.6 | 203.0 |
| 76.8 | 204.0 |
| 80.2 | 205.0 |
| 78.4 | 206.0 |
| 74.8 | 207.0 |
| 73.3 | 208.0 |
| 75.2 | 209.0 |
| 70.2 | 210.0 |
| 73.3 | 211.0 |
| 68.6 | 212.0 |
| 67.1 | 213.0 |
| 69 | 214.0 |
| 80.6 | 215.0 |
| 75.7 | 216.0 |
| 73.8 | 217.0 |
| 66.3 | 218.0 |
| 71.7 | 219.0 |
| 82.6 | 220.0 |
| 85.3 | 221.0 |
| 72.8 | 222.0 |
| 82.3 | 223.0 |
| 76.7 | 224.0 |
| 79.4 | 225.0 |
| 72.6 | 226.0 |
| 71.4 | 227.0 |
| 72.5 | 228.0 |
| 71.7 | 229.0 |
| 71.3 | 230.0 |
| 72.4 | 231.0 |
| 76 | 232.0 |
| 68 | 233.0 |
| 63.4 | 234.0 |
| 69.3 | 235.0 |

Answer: 0.48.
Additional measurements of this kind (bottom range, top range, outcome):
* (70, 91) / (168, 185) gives 0.47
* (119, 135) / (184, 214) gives 0.56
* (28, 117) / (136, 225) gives 0.57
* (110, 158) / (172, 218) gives 0.56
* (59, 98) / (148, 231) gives 0.59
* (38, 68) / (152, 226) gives 0.49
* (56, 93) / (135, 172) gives 0.78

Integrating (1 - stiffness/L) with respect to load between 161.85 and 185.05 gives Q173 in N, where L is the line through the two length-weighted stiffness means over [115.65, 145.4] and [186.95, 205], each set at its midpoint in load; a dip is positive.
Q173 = 4.54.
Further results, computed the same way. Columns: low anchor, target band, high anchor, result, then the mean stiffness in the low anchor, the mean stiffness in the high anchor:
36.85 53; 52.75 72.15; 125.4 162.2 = 2.0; 175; 117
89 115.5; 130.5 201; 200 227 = 5.4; 133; 75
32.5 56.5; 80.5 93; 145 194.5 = 0.6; 174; 88.2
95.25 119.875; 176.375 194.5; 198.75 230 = 4.9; 135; 74.8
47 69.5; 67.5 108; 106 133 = 2.0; 154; 134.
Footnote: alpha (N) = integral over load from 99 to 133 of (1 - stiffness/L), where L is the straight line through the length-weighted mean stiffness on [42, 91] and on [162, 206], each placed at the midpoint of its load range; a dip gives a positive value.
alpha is -4.52 N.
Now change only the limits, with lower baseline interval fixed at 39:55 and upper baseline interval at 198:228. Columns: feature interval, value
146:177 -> 1.9 N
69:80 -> 1.3 N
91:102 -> 0.8 N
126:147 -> -0.1 N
